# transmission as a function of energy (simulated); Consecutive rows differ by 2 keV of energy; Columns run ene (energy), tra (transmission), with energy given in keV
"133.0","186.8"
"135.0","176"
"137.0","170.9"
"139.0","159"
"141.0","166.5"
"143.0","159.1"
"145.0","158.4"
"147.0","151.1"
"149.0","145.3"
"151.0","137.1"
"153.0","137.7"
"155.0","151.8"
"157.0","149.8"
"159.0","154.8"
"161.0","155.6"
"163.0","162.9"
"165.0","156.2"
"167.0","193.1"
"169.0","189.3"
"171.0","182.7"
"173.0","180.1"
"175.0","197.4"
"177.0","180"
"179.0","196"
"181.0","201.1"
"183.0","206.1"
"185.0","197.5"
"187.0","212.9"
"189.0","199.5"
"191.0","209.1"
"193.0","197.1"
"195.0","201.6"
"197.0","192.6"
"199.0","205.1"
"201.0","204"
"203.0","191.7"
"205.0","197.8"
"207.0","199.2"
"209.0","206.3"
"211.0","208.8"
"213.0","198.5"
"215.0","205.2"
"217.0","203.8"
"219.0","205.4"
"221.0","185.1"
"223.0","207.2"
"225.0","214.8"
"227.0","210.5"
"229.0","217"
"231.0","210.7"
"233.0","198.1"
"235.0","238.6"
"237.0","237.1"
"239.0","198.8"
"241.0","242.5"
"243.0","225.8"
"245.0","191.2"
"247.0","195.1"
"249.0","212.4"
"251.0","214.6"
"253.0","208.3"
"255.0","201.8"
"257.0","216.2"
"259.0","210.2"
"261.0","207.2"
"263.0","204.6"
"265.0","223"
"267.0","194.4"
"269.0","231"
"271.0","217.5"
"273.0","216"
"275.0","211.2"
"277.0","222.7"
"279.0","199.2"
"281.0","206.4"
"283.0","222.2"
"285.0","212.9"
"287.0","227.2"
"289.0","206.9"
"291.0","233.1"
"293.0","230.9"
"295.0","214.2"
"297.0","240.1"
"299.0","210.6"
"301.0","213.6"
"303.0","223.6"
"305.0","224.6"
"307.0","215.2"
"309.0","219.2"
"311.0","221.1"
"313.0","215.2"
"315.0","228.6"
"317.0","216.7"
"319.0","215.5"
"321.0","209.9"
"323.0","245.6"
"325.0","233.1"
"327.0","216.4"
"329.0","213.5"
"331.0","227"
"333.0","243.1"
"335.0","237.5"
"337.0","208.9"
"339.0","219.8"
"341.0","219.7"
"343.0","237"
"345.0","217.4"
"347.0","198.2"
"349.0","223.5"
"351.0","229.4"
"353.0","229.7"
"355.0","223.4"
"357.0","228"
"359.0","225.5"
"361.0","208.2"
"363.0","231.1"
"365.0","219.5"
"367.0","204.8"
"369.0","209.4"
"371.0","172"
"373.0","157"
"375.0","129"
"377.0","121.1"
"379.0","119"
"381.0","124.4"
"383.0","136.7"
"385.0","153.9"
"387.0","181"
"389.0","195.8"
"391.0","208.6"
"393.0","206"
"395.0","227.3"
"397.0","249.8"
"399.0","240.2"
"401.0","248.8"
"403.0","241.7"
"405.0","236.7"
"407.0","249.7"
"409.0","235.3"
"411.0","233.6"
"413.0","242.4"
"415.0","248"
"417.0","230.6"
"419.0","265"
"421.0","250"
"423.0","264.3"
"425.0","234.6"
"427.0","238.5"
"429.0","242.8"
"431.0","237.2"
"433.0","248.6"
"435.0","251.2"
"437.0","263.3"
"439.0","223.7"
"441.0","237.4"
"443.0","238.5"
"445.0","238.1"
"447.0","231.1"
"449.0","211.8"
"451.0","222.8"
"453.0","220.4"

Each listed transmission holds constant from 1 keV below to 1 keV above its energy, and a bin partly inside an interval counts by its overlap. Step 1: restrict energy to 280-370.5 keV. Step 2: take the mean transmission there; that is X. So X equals 221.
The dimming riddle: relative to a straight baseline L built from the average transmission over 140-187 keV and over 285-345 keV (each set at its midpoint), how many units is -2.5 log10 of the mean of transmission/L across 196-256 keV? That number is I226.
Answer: -0.08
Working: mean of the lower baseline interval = 171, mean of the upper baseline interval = 223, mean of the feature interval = 208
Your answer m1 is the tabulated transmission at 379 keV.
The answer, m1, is 119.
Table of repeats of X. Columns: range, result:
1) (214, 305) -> 214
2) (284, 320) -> 221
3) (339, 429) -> 213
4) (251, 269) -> 210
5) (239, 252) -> 212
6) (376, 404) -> 190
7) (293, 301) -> 222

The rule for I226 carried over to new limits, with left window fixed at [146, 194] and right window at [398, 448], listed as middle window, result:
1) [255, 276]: -0.06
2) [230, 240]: -0.12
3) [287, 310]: -0.06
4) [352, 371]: 0.05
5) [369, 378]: 0.45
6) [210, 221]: -0.08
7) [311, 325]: -0.04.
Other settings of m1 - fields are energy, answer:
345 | 217.4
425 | 234.6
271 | 217.5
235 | 238.6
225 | 214.8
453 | 220.4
